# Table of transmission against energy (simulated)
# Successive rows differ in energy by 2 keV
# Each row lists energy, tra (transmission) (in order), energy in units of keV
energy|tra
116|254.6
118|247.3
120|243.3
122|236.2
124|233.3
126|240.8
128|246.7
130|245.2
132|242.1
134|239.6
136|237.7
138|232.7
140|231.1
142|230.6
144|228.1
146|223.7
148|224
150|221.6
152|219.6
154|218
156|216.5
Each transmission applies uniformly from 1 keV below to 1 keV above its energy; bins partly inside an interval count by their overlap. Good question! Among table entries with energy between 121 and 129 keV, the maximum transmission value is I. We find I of 246.7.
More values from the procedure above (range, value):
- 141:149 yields 230.6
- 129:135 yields 245.2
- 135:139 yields 237.7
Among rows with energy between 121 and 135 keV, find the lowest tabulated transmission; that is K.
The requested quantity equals 233.3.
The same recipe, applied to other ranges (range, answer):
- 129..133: 242.1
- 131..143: 230.6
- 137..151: 221.6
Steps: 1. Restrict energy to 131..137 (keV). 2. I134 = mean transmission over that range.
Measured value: 240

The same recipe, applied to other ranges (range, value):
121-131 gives 240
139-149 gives 228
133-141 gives 235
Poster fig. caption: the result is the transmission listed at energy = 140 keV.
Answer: 231.1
